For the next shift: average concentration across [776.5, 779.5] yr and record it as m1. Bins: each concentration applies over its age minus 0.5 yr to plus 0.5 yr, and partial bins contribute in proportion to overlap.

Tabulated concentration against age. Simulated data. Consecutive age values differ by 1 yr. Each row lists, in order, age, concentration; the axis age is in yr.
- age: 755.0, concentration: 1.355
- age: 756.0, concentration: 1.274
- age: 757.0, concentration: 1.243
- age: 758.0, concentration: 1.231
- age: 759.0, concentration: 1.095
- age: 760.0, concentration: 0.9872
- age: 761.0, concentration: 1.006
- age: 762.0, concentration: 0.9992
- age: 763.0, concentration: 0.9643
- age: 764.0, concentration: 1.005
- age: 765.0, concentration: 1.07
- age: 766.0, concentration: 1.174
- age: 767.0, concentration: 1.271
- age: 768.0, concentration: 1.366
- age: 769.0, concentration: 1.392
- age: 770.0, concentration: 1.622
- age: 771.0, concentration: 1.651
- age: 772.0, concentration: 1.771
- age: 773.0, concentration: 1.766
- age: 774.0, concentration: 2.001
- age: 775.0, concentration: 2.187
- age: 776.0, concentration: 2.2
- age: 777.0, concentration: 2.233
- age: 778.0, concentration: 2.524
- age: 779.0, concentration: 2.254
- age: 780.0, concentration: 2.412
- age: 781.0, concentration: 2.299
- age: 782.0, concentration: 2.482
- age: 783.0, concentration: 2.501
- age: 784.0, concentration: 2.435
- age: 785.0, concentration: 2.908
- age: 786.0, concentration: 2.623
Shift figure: 2.34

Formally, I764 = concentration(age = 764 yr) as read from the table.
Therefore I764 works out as 1.005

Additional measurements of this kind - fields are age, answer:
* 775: 2.187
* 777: 2.233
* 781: 2.299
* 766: 1.174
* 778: 2.524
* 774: 2.001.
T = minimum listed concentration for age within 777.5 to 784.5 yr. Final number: 2.254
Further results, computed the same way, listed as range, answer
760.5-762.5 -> 0.9992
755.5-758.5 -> 1.231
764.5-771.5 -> 1.07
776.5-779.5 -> 2.233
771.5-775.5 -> 1.766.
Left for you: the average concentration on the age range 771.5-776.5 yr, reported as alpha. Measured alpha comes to 1.99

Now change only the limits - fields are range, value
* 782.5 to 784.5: 2.47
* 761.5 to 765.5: 1.01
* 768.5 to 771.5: 1.55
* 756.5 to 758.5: 1.24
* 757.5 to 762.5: 1.06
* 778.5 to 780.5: 2.33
